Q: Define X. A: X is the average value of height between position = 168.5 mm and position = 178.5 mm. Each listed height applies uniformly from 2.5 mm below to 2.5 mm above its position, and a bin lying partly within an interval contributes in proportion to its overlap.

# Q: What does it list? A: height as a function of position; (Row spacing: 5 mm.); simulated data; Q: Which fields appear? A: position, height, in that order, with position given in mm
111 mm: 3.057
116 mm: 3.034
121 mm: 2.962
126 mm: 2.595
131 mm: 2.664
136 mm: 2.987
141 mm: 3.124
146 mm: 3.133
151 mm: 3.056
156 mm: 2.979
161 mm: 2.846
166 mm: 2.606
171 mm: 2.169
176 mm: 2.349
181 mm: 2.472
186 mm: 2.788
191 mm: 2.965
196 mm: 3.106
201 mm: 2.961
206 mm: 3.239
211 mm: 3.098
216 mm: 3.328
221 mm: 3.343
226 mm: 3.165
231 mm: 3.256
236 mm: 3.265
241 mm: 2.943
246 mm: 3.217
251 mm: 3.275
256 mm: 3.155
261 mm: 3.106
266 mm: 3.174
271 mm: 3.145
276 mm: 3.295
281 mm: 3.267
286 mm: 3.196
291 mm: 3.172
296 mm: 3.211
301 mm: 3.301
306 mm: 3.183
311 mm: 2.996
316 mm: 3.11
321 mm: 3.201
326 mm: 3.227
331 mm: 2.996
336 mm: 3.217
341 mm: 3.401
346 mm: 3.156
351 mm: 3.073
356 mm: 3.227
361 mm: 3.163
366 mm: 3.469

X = 2.26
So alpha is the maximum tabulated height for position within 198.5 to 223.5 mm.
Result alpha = 3.343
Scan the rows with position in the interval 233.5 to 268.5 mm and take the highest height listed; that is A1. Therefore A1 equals 3.275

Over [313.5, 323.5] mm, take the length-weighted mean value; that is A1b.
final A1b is 3.16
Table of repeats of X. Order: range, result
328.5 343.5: 3.2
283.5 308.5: 3.21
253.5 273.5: 3.15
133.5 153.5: 3.08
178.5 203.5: 2.86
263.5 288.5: 3.22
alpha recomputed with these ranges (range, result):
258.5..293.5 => 3.295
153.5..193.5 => 2.979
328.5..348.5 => 3.401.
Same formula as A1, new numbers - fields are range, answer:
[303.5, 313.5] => 3.183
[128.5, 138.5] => 2.987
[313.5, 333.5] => 3.227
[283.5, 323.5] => 3.301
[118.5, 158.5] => 3.133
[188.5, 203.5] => 3.106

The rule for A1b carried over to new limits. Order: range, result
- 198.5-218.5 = 3.16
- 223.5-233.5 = 3.21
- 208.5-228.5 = 3.23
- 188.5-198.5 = 3.04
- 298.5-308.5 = 3.24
